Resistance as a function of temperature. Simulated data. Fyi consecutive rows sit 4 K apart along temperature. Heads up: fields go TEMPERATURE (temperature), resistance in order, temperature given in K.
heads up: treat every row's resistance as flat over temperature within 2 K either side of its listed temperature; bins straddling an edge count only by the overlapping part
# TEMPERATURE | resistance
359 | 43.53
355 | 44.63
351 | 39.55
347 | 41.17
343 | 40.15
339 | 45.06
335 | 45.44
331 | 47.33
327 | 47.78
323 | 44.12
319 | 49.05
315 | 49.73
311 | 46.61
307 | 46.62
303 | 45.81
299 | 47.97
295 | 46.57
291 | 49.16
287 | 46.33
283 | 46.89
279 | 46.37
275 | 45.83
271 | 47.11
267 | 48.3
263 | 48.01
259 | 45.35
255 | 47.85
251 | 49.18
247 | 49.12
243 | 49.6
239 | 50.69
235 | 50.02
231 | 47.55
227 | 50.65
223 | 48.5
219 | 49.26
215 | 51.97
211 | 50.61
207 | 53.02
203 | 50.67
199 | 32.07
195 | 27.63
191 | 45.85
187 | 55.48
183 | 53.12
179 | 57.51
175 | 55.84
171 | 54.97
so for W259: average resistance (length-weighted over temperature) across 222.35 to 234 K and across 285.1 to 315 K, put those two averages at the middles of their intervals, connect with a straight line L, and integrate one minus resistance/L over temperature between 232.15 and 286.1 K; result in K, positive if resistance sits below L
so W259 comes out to 0.3 K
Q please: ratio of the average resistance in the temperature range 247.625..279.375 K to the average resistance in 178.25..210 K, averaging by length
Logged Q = 1.0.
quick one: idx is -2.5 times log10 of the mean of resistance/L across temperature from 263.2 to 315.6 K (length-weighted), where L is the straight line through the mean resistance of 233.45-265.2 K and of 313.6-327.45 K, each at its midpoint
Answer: 0.02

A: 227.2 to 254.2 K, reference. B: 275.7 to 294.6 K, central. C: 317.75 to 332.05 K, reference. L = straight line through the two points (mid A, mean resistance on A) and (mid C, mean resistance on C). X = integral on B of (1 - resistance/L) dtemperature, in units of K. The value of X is 0.41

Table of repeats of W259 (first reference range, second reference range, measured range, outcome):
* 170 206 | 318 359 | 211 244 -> -1.94 K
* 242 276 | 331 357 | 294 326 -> -1.54 K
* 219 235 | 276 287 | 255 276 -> 0.09 K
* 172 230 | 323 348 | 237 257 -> -0.81 K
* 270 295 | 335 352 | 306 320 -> -1.12 K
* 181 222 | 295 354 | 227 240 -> -0.81 K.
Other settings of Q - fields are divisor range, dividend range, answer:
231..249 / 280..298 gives 0.95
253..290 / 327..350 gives 0.94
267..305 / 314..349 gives 0.97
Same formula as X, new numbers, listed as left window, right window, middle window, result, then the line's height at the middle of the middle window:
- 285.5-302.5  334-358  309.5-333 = -1.35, 44.9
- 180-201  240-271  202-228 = -3.10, 45.3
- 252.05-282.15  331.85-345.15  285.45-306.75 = -0.65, 45.7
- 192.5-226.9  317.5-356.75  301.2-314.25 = -0.58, 44.7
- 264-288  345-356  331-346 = -0.53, 42.4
